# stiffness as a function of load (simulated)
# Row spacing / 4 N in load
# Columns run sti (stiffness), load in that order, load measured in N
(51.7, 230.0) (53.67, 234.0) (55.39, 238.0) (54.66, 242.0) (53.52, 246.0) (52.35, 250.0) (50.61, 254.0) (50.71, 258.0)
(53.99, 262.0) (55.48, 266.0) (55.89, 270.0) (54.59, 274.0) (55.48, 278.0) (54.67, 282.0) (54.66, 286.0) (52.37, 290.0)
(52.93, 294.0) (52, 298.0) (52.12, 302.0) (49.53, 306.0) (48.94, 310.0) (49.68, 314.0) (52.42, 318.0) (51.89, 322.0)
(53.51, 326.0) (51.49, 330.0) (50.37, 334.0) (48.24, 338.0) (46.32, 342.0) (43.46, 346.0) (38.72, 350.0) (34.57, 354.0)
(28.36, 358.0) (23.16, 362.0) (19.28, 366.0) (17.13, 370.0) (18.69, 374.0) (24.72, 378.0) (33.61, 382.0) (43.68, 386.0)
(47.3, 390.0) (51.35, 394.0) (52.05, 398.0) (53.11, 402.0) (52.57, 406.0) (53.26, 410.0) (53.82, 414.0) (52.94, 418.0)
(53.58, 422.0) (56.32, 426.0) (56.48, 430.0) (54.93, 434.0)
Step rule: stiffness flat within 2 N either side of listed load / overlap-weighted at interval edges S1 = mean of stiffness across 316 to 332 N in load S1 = 52.3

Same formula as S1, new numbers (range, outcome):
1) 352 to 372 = 24.5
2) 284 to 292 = 53.5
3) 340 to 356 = 40.8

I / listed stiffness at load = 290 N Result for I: 52.37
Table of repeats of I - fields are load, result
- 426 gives 56.32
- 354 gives 34.57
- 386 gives 43.68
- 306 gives 49.53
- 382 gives 33.61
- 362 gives 23.16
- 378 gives 24.72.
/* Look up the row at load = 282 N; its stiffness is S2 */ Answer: 54.67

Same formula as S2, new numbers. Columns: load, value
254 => 50.61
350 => 38.72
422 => 53.58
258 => 50.71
